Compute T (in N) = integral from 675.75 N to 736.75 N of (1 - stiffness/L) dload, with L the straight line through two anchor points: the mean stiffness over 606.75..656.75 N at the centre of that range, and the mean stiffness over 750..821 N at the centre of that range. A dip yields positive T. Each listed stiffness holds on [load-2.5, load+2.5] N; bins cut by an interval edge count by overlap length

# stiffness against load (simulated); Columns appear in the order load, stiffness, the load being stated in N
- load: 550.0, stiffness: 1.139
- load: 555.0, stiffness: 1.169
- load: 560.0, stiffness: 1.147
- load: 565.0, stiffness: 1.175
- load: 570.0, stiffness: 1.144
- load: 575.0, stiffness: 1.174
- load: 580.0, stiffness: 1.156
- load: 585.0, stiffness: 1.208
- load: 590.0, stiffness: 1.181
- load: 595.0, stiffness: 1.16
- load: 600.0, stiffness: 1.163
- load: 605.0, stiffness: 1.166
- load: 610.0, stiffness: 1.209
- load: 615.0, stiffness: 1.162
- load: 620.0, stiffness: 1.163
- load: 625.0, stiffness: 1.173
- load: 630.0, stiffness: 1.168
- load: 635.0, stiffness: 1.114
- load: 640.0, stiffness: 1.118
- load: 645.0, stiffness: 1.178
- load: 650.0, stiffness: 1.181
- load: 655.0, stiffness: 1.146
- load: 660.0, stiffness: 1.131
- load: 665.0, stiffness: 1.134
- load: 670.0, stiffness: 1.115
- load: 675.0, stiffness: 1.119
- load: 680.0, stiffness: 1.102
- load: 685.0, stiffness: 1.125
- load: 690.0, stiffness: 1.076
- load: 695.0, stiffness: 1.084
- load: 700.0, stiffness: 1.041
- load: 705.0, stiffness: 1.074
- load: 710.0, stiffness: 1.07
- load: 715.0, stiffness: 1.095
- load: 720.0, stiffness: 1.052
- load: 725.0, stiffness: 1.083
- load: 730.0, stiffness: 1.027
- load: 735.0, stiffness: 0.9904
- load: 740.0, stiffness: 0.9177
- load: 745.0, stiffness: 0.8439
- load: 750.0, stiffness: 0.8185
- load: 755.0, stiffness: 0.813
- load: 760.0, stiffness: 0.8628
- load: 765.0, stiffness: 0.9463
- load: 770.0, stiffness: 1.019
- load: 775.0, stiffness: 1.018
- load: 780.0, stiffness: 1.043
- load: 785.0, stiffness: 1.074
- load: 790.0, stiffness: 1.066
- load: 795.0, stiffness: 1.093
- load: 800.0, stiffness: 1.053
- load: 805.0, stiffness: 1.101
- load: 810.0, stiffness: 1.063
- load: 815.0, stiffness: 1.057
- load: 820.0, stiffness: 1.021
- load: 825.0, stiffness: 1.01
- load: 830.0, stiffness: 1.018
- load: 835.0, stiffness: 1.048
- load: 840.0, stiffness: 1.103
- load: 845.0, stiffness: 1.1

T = 1.0 N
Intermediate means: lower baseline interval 1.16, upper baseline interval 1.01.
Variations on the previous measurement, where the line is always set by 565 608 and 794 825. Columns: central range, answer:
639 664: -0.3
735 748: 2.3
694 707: 0.6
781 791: 0.0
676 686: 0.1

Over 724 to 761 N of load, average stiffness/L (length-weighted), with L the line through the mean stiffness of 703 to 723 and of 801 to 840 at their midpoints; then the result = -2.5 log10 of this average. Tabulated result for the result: 0.17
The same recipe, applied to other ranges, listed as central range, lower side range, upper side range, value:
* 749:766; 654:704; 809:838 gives 0.239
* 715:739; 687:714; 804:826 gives 0.031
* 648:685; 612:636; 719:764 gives -0.054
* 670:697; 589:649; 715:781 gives -0.041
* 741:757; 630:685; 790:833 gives 0.287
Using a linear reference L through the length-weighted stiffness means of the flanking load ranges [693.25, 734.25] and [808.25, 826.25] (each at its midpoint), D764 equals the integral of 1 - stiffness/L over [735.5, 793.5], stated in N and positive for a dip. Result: 5.5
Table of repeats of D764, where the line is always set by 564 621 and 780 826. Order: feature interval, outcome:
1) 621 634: -0.11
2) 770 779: 0.44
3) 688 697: 0.31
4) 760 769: 1.21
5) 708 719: 0.29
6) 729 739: 0.95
